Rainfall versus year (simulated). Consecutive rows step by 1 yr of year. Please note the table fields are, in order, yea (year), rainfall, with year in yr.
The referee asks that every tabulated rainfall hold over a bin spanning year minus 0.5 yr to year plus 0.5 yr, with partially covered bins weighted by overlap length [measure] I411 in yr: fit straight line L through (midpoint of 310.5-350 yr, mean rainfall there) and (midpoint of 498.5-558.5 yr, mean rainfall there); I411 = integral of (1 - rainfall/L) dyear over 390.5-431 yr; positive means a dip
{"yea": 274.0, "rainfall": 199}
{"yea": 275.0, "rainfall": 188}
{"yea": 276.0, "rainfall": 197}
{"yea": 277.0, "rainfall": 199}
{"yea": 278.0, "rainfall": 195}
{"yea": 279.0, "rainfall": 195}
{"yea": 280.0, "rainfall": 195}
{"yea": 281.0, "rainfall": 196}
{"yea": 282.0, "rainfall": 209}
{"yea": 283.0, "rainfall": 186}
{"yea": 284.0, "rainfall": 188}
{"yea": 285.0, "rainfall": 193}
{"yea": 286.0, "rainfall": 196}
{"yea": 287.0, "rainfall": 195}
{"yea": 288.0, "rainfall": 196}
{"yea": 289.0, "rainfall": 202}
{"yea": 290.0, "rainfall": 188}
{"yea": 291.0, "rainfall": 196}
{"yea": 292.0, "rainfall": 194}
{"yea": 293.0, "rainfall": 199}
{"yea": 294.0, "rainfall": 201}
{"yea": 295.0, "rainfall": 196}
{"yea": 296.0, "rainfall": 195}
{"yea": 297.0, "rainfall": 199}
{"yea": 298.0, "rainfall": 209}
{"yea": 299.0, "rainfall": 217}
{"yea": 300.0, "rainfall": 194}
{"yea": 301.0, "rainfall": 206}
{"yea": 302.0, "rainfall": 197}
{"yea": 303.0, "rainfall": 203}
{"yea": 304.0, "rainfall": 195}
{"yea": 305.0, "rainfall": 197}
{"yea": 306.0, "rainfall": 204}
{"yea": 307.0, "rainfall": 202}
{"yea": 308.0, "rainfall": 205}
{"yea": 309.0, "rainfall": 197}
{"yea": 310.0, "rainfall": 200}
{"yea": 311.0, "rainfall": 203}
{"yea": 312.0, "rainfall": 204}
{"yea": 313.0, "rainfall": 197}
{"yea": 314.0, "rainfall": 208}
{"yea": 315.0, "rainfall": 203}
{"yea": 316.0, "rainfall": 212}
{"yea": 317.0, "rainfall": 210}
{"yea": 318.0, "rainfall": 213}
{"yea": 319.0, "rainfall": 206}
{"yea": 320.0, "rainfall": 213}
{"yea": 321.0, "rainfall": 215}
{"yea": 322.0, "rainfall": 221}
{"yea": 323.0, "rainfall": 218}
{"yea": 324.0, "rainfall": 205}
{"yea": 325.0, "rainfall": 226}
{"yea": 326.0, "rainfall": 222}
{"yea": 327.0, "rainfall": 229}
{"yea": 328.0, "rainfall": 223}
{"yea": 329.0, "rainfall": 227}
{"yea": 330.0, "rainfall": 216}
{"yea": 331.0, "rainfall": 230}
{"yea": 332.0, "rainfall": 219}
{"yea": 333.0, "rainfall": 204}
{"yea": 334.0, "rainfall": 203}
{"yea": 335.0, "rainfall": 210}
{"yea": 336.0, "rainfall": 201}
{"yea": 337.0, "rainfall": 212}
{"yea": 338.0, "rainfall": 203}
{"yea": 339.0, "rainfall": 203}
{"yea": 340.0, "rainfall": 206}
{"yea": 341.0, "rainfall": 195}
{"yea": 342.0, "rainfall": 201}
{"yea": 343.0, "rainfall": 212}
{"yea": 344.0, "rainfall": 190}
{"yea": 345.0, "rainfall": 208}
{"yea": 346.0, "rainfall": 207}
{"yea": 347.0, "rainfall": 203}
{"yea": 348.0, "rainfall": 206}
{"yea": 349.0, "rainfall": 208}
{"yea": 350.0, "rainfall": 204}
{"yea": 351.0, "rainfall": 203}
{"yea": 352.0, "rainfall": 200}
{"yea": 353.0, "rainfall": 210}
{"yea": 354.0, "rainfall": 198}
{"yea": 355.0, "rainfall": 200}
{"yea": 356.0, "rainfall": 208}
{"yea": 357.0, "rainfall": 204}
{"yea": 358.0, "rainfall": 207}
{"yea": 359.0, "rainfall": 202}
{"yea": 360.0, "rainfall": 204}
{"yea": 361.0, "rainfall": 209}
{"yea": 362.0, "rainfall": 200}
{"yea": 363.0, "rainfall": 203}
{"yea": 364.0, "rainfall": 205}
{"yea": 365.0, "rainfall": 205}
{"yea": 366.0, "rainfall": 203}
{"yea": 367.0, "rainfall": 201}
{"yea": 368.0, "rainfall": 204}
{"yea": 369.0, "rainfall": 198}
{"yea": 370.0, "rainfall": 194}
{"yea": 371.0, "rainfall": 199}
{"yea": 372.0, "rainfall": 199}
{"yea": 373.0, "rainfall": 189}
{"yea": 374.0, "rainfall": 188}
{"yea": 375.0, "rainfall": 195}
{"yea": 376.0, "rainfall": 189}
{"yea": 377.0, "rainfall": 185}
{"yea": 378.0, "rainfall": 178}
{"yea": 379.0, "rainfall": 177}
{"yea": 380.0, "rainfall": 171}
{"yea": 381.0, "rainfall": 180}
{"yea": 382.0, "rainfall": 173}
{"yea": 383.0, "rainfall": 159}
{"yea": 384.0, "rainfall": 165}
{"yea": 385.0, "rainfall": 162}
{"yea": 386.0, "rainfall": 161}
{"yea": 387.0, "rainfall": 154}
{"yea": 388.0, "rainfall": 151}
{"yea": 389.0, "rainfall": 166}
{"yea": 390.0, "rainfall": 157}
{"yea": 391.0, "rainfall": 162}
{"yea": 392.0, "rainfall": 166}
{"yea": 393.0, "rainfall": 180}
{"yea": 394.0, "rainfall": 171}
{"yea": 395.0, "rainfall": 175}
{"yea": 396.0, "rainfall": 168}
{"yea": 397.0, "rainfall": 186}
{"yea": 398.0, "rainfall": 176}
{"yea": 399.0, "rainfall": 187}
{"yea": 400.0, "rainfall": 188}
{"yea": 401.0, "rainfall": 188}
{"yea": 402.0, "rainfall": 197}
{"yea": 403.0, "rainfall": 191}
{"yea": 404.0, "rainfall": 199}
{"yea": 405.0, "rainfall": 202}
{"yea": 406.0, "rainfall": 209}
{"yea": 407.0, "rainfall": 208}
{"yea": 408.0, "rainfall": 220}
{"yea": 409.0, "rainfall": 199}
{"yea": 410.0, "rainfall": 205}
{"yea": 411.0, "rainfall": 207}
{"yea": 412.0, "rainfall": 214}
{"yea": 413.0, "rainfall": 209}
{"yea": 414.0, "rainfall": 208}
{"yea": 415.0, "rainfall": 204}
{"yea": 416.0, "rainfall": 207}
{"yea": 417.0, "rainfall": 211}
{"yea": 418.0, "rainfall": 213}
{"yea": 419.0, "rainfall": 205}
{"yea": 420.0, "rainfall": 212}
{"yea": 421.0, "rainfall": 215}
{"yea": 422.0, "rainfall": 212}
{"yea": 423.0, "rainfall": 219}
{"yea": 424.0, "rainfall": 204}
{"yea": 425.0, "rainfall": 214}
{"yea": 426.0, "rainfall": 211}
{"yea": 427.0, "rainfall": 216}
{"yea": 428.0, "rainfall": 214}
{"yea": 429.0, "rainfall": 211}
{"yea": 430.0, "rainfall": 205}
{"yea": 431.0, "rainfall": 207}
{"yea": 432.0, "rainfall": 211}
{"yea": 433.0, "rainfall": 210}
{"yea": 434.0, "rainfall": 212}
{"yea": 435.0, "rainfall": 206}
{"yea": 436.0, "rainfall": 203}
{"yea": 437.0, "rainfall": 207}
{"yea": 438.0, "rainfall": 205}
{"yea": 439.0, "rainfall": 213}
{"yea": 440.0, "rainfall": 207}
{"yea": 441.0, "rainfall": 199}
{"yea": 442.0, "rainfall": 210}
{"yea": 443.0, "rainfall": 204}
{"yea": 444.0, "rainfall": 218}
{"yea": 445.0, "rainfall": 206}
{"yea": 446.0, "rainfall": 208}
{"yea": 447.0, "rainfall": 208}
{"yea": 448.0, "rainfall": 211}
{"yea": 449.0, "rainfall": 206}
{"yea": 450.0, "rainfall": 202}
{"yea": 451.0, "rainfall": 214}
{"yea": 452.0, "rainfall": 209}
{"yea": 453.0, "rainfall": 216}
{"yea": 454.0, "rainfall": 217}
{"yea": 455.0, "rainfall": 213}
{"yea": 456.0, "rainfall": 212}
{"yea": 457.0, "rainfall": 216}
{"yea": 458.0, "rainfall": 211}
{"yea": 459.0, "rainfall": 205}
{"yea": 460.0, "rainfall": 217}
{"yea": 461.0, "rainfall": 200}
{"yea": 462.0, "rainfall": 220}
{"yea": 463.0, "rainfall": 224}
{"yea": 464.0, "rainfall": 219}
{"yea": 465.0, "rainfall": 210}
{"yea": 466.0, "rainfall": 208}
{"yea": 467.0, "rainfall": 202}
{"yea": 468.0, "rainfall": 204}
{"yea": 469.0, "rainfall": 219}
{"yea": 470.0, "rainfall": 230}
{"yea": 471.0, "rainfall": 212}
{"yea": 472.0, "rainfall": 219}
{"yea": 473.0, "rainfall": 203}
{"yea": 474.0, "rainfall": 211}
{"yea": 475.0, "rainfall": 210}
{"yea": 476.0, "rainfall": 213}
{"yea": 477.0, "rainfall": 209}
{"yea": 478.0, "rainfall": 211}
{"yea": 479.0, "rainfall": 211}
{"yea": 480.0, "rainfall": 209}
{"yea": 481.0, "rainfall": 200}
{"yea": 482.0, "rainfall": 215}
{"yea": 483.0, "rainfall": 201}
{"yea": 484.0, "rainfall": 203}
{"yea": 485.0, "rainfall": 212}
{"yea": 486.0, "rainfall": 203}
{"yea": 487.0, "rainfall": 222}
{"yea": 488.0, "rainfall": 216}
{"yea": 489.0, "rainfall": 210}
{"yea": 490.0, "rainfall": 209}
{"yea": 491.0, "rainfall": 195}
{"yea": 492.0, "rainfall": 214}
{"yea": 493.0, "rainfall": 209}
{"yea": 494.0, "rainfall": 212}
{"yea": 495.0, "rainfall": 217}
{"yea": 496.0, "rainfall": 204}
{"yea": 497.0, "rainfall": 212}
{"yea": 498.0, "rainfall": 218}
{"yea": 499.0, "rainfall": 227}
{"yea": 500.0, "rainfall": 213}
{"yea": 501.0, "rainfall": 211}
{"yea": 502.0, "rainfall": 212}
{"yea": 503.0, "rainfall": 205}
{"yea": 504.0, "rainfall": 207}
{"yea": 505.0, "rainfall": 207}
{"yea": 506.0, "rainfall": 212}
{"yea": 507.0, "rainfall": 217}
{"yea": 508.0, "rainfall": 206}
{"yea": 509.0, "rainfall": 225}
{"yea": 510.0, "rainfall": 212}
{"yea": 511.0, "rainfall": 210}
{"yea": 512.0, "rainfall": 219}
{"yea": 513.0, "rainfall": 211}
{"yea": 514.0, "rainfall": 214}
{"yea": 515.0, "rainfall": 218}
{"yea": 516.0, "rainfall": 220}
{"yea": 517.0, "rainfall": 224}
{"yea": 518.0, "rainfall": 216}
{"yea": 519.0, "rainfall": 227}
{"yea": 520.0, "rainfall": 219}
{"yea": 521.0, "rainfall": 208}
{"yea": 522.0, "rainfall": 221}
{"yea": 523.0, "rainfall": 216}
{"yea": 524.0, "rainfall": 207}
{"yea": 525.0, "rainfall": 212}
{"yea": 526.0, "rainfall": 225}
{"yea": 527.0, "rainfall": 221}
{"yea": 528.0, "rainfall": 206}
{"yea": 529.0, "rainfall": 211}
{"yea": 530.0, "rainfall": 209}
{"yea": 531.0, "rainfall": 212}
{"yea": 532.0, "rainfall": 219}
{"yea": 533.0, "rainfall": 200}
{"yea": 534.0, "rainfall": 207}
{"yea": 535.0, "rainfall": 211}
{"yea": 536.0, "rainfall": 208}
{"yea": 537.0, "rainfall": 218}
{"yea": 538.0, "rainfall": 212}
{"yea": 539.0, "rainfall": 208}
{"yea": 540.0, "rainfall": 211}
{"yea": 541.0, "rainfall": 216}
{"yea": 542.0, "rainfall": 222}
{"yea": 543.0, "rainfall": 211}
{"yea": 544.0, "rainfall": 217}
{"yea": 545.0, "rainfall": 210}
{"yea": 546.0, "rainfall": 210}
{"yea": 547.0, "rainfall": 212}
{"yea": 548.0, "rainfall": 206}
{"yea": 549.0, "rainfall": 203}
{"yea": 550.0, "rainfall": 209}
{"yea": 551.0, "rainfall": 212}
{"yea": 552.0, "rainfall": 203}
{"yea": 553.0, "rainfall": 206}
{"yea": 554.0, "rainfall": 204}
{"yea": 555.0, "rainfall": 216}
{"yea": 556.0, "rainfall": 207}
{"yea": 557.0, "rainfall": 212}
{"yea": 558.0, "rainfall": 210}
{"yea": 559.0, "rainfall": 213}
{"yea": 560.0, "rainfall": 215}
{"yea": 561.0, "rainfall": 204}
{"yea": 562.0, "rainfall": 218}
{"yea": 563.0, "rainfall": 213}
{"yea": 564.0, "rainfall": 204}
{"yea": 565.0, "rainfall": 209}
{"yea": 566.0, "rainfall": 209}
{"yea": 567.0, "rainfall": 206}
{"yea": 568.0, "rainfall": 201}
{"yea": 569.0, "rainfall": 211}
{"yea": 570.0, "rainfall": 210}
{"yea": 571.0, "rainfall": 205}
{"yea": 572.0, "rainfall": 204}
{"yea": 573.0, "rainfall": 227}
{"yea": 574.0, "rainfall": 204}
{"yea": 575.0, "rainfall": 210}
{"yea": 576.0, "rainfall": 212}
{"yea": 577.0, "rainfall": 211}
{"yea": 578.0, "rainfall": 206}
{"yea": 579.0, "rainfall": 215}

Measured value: 2.2 yr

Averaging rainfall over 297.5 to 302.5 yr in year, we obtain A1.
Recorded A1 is 205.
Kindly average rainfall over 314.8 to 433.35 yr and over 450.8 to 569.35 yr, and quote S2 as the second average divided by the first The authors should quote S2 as 1.06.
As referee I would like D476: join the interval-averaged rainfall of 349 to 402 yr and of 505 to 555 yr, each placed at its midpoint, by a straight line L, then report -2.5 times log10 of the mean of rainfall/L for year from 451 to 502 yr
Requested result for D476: -0.04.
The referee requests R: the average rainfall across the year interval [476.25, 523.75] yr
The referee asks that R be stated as 213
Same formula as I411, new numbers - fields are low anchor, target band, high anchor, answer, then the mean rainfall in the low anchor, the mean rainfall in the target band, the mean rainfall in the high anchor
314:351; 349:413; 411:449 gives 6.05 yr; 211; 190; 209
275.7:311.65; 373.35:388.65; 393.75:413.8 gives 1.83 yr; 198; 173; 195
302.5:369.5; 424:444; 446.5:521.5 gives 0.15 yr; 207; 209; 212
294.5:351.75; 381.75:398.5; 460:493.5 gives 3.39 yr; 207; 166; 211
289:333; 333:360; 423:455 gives 0.49 yr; 207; 204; 209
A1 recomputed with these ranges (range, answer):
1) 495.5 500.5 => 215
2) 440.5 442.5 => 204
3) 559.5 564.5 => 211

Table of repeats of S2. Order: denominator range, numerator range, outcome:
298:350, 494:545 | 1.03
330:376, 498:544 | 1.05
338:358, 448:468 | 1.04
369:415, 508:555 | 1.15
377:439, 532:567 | 1.09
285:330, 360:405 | 0.89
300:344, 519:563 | 1.02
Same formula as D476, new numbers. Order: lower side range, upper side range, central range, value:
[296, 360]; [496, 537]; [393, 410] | 0.098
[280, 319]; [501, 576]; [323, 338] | -0.074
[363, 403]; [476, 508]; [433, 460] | -0.059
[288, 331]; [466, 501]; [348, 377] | 0.037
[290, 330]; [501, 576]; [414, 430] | -0.009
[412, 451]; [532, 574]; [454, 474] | -0.018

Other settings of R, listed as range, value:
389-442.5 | 200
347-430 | 195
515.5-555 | 213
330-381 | 201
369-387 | 180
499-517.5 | 214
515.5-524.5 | 218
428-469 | 210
